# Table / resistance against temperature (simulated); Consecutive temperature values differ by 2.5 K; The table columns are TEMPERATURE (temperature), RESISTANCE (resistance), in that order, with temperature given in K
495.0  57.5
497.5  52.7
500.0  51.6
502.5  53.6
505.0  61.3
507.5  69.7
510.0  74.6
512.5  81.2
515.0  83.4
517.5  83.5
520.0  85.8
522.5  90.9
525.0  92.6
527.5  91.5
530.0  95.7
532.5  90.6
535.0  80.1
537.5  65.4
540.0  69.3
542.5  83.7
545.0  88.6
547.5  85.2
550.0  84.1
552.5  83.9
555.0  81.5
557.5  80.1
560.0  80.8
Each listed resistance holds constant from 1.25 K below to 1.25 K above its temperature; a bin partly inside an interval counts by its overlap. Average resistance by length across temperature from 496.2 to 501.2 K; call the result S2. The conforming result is 52.2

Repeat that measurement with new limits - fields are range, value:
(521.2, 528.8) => 91.7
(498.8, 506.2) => 55.5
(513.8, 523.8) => 85.9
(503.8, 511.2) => 68.5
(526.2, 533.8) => 92.5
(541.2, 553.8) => 85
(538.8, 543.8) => 76.7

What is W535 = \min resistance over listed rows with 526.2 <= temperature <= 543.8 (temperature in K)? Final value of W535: 65.4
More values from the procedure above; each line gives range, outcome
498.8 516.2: 51.6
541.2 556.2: 81.5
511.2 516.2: 81.2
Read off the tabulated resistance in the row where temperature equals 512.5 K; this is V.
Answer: 81.2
